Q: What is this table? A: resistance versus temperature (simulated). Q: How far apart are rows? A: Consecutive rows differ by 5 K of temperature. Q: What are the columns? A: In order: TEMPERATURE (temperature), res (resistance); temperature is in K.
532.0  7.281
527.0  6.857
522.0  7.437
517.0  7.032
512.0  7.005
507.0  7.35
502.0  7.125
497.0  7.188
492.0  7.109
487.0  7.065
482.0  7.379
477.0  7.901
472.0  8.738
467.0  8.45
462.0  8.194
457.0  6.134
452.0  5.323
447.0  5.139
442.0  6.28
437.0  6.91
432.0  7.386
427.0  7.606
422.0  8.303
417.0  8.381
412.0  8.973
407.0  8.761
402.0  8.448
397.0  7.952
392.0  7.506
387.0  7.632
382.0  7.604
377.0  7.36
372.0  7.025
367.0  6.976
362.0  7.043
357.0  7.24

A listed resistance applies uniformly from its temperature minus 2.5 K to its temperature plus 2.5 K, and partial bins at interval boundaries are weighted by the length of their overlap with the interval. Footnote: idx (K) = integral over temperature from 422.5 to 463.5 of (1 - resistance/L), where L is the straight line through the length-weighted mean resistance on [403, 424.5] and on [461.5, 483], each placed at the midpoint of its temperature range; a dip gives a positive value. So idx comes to 8.4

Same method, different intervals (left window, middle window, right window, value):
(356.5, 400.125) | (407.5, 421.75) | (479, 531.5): -2.5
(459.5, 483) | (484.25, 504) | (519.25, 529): 1.6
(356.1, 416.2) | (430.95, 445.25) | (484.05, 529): 1.5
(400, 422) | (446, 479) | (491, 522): 2.5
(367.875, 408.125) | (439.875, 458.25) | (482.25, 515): 4.3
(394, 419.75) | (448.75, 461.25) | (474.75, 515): 2.8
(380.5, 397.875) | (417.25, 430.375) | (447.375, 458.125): -3.0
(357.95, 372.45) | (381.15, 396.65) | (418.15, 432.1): -0.5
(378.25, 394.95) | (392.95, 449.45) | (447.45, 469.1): -3.3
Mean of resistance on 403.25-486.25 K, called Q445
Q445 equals 7.5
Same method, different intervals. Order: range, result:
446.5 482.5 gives 7.26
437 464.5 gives 6.28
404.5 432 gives 8.31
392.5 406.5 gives 8.18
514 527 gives 7.15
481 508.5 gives 7.19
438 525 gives 7.1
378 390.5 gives 7.58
